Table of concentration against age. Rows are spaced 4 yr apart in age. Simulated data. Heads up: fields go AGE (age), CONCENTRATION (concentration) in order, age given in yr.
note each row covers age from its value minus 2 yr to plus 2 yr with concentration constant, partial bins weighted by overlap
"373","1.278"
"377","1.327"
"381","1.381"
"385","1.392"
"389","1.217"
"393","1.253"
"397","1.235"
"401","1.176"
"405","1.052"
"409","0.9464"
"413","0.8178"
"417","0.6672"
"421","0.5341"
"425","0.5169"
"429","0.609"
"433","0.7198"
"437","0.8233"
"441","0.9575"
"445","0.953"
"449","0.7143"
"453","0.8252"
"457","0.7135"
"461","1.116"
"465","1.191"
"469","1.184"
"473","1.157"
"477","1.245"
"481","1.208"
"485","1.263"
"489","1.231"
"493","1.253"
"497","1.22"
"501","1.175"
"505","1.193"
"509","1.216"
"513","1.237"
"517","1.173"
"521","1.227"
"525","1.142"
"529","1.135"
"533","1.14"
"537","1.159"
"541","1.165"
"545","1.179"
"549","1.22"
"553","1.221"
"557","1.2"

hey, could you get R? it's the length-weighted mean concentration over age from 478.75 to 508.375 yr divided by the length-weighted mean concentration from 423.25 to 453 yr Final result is 1.60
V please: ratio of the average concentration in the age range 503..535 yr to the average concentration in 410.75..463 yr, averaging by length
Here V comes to 1.54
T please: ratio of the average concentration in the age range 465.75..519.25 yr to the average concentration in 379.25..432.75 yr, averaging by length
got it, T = 1.24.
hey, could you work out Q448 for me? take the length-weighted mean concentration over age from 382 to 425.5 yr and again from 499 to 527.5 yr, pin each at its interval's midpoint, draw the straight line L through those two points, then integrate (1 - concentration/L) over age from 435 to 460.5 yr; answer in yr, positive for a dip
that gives 5.5 yr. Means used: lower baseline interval 1.01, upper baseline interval 1.19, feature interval 0.848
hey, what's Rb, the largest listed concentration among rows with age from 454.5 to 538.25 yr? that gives 1.263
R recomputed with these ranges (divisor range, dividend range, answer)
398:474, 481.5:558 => 1.36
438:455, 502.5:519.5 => 1.40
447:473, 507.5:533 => 1.22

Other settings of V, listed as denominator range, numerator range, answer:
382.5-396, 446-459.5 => 0.61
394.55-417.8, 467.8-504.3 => 1.21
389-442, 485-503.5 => 1.39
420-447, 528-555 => 1.59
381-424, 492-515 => 1.17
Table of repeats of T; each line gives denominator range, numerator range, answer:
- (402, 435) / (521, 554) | 1.57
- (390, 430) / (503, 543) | 1.32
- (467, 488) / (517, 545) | 0.96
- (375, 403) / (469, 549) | 0.93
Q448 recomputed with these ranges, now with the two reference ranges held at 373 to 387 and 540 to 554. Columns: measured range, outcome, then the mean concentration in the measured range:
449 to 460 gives 4.22 yr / 0.791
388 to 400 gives 0.98 yr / 1.23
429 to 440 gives 4.59 yr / 0.759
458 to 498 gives 2.12 yr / 1.19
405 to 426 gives 9.26 yr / 0.739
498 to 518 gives 0.52 yr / 1.2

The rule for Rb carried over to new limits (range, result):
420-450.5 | 0.9575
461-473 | 1.191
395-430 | 1.235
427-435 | 0.7198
